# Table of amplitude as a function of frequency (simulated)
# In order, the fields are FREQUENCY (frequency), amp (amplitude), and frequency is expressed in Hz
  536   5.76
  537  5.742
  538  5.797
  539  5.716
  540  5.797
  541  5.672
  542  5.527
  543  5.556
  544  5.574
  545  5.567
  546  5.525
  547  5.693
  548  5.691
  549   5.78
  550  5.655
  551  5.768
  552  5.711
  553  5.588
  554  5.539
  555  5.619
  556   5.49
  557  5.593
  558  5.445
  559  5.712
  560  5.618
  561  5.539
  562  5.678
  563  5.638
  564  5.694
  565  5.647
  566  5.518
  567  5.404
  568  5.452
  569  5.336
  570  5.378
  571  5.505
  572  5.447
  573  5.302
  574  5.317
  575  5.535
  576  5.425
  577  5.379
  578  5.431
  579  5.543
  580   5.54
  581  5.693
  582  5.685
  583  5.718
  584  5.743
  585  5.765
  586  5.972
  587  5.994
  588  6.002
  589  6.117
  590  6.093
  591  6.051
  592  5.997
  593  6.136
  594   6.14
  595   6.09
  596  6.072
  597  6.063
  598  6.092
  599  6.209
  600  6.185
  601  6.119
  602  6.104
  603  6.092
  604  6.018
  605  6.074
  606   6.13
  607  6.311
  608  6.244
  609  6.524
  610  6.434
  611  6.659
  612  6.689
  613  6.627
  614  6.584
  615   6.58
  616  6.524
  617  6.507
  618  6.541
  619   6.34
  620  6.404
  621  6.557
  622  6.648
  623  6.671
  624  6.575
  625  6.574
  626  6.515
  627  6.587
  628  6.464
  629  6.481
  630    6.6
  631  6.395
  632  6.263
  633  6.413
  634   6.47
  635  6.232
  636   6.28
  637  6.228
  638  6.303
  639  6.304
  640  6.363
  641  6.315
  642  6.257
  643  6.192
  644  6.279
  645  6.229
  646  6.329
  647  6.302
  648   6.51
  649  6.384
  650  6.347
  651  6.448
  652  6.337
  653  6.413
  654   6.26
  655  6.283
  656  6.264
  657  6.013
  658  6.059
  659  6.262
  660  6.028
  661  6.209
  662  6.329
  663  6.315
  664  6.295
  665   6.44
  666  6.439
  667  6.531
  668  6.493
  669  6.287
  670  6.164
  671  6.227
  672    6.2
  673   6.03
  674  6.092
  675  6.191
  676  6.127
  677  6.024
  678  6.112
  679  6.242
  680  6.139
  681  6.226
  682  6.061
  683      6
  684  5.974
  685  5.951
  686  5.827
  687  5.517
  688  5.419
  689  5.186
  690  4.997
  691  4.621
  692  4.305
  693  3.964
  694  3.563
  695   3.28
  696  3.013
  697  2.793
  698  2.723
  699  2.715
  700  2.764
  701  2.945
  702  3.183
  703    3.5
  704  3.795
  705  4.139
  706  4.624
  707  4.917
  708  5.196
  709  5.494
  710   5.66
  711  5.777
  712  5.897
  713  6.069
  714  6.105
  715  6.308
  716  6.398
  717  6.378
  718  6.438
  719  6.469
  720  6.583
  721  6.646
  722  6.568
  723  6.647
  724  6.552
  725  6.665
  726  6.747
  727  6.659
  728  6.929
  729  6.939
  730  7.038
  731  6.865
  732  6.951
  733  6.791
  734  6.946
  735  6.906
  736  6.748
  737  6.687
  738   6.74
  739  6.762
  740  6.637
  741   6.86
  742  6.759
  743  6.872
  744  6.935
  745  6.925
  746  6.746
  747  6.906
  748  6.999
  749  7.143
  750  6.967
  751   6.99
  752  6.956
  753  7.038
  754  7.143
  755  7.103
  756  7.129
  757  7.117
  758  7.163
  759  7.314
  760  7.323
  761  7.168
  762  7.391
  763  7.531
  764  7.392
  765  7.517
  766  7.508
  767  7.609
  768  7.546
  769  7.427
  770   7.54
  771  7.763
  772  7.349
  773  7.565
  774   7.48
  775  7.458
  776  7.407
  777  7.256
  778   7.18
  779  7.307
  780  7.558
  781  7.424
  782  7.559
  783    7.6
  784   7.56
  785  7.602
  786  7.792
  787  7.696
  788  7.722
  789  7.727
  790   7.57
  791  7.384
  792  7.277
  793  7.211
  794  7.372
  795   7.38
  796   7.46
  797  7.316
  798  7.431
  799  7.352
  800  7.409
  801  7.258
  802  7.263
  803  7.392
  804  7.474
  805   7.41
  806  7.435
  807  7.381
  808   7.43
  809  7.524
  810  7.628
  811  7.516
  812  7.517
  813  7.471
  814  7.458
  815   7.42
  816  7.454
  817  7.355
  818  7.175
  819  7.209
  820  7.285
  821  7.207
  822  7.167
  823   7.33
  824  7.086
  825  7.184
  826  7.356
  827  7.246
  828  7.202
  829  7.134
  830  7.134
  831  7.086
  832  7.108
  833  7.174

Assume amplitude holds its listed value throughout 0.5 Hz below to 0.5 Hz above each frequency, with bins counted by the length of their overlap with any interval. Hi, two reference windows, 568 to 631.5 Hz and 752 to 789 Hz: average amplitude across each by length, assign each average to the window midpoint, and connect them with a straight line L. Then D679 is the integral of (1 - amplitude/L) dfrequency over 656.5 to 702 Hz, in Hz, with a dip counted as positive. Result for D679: 8.9 Hz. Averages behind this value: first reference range 6.1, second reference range 7.42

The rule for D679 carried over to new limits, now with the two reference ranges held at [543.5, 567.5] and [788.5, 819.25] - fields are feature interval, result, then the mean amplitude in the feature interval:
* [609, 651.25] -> -2.0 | 6.44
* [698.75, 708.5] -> 4.2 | 3.81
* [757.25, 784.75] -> -1.0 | 7.44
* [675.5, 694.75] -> 3.2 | 5.46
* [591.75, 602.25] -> -0.4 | 6.11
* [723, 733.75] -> 0.1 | 6.81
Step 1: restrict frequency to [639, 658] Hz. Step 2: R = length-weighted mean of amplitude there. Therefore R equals 6.3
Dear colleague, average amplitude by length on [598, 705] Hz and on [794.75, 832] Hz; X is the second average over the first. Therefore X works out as 1.25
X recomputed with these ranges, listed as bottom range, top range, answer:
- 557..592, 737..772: 1.27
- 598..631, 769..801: 1.16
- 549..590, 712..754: 1.20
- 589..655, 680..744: 0.89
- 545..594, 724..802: 1.28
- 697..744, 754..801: 1.27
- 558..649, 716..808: 1.18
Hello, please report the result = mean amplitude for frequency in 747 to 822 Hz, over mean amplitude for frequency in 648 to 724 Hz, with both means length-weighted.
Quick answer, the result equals 1.3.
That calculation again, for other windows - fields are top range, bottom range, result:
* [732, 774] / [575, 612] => 1.19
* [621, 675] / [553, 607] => 1.10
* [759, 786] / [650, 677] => 1.19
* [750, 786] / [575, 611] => 1.23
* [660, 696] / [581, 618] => 0.93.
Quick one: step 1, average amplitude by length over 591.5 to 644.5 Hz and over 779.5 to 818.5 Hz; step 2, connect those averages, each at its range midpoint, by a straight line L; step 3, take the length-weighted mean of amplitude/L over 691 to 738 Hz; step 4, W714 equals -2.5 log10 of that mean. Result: 0.27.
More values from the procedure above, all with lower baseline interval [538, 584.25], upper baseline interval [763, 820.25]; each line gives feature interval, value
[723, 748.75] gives 0.028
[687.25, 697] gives 0.492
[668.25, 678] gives 0.057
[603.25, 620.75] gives -0.075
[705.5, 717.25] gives 0.188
